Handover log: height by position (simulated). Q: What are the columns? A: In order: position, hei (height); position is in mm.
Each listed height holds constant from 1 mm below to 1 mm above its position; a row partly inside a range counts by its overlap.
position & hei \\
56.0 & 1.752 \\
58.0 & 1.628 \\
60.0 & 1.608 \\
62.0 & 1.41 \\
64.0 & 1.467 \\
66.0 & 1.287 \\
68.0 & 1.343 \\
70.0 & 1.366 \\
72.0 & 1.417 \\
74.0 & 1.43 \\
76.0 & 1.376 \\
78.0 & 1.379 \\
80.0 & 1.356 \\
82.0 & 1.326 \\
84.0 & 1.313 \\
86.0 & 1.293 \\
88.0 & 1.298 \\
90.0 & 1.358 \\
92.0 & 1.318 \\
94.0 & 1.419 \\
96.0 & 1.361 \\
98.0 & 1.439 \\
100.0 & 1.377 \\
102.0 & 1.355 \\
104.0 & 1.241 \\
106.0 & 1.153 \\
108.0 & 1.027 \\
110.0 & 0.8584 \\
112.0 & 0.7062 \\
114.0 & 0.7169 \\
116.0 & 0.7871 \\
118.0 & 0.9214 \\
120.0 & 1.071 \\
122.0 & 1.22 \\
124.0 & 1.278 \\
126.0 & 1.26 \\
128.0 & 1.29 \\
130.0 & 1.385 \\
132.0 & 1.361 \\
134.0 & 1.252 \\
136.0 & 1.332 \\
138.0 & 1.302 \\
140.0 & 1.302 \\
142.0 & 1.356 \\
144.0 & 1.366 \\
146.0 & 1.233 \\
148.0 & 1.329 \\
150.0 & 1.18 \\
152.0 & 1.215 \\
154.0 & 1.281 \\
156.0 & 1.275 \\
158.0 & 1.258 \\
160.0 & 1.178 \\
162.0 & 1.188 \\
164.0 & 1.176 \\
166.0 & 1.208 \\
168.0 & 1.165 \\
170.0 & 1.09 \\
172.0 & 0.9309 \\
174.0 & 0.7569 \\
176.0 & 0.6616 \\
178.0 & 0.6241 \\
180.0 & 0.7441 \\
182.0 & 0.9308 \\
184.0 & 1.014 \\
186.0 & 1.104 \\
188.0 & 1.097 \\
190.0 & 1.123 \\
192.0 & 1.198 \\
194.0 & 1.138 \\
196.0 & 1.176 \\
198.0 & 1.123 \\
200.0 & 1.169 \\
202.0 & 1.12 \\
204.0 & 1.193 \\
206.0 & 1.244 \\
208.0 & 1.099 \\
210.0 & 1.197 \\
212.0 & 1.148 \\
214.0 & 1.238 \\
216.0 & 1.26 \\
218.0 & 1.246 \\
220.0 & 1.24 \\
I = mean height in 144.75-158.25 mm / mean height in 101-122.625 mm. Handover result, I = 1.25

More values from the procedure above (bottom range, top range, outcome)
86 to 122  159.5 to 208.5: 0.92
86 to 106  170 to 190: 0.67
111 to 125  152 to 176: 1.17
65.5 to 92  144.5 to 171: 0.90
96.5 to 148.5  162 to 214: 0.89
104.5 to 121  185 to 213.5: 1.26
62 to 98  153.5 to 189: 0.76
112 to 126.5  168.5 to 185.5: 0.86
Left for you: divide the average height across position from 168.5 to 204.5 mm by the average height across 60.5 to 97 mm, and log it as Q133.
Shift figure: 0.74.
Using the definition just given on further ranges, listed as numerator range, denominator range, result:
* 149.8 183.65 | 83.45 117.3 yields 0.89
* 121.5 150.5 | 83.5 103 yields 0.96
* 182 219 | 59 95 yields 0.84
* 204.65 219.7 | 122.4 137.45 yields 0.92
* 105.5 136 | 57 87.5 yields 0.78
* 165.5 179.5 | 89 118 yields 0.79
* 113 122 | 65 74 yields 0.67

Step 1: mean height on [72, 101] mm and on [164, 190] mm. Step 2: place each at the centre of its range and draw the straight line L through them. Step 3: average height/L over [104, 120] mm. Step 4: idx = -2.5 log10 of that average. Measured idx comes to 0.34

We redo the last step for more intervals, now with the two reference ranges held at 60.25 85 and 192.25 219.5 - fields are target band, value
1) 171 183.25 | 0.49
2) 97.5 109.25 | 0.07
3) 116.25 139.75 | 0.06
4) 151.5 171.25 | 0.04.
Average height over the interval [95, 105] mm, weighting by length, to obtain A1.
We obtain 1.35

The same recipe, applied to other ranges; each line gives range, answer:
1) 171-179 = 0.743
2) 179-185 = 0.896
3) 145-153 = 1.24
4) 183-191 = 1.08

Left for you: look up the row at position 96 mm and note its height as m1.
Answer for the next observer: 1.361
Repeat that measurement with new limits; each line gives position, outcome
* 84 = 1.313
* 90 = 1.358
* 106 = 1.153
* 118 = 0.9214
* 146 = 1.233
